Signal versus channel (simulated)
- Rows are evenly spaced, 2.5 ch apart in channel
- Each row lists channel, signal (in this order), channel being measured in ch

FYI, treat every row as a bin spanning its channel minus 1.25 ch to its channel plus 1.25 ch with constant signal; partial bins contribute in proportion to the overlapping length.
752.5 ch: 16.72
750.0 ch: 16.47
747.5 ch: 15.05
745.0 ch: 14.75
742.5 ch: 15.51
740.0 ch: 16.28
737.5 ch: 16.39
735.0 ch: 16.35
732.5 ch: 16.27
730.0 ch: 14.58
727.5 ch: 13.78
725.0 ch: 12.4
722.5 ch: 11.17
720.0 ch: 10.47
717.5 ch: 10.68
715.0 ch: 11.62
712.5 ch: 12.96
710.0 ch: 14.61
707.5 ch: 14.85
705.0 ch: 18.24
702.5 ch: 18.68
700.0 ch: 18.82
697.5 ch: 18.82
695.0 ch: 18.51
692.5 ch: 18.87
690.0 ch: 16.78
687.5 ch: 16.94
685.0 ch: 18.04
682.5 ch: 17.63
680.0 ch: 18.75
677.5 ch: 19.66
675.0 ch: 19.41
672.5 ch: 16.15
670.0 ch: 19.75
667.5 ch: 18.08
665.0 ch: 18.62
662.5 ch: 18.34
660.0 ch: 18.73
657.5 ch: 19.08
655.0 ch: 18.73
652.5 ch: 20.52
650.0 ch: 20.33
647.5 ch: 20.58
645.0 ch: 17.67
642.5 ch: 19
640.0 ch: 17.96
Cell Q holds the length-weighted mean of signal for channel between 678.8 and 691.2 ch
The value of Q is 17.6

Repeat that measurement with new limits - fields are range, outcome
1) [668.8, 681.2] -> 18.7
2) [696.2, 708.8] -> 17.9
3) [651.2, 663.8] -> 19.1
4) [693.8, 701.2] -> 18.7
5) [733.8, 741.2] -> 16.3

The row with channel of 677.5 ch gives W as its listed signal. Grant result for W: 19.66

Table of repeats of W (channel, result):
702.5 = 18.68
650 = 20.33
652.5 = 20.52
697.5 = 18.82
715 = 11.62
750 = 16.47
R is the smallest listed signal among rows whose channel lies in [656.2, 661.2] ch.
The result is 18.73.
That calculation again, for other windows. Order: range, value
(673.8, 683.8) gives 17.63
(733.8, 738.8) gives 16.35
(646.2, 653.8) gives 20.33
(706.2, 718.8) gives 10.68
